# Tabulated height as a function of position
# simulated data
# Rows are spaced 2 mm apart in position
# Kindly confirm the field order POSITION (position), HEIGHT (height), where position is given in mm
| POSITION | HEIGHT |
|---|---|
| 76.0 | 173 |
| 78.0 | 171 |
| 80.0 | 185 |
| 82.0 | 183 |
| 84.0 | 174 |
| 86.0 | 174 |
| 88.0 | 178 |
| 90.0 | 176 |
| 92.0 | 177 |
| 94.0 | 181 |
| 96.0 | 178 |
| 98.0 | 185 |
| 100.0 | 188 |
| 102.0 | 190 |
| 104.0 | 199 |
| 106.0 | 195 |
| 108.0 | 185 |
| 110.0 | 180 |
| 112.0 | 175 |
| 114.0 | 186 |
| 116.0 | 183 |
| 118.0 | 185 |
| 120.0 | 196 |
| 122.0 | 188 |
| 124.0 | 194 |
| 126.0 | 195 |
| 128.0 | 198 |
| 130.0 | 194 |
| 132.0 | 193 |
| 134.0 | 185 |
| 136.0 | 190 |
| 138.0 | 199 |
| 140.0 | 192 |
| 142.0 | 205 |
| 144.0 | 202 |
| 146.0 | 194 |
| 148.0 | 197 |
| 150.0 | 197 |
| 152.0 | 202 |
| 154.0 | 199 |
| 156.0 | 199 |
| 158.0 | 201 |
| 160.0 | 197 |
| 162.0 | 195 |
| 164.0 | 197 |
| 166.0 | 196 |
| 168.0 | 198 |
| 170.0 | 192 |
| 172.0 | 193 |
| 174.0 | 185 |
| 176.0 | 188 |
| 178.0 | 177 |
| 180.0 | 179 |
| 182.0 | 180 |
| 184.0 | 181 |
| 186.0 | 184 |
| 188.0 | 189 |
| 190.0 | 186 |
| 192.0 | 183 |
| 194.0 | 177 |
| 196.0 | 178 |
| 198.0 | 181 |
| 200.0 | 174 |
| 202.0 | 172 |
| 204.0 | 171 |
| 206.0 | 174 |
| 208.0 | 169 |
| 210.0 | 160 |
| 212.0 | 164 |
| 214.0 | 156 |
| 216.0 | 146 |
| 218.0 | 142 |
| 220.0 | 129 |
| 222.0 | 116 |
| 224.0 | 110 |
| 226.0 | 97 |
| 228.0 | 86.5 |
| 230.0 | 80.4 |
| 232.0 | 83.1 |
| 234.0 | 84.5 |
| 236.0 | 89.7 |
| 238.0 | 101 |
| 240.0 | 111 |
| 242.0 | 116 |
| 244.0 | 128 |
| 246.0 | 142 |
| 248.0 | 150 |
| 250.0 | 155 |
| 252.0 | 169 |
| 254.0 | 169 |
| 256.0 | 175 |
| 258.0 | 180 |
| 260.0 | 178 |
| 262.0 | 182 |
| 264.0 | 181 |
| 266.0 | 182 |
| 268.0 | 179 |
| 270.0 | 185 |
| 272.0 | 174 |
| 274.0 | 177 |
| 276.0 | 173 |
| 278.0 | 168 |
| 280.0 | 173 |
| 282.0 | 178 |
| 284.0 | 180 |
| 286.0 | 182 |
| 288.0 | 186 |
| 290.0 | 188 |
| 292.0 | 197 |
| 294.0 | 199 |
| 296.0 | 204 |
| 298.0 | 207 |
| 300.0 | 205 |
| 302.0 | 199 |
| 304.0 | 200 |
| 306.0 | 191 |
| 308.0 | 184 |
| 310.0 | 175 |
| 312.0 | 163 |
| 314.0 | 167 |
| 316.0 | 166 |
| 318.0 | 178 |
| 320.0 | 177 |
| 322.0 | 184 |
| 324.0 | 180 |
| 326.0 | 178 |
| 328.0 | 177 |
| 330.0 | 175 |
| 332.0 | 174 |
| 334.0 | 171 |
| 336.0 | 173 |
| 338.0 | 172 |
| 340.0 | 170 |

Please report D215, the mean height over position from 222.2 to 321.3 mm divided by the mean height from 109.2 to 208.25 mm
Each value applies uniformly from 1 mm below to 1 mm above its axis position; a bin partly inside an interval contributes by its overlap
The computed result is 0.9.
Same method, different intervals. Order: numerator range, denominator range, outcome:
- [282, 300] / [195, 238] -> 1.42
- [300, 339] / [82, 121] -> 0.97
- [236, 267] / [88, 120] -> 0.83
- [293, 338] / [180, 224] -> 1.10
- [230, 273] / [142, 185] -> 0.76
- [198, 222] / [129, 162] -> 0.81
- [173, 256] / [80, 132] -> 0.80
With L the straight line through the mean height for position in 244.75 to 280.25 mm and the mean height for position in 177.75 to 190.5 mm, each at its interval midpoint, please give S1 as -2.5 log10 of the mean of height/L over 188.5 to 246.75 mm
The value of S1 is 0.273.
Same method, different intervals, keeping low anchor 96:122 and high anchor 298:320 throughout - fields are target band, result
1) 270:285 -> 0.05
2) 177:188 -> 0.03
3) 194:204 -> 0.06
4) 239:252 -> 0.33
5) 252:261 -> 0.06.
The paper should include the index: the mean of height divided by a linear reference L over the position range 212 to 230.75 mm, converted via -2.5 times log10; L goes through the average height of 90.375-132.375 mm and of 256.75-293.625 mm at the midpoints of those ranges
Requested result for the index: 0.45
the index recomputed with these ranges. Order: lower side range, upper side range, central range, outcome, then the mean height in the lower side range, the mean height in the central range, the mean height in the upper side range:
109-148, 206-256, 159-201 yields -0.164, 191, 186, 129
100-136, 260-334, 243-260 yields 0.154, 189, 160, 182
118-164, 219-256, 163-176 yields -0.118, 196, 193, 119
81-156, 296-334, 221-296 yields 0.207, 189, 152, 182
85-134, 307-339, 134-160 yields -0.075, 186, 198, 175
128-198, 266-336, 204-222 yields 0.218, 191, 154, 182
